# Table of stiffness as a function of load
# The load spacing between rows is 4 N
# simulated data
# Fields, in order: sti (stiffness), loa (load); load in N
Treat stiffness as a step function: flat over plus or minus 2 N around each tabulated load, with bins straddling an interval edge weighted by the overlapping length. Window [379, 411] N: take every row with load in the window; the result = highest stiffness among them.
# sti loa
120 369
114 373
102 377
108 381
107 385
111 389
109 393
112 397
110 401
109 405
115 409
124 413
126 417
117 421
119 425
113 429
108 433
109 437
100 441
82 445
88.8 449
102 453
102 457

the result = 115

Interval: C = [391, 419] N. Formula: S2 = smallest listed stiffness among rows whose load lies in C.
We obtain 109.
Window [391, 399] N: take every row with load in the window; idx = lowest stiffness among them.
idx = 109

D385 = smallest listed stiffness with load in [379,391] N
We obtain 107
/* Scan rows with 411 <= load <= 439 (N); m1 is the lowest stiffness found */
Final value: 108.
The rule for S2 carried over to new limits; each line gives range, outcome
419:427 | 117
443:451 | 82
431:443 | 100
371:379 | 102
